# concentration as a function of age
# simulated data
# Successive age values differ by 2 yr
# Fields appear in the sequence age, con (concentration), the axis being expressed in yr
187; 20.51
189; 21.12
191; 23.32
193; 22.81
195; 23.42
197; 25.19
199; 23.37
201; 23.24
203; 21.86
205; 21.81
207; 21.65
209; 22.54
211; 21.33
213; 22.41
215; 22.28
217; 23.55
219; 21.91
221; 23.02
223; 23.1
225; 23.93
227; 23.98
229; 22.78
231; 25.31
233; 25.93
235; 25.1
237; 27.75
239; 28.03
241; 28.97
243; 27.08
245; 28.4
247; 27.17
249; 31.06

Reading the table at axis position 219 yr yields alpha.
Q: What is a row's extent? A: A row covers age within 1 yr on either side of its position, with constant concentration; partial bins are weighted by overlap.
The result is 21.91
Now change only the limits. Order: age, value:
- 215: 22.28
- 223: 23.1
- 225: 23.93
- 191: 23.32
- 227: 23.98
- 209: 22.54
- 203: 21.86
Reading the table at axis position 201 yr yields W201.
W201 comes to 23.24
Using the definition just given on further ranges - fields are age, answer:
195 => 23.42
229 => 22.78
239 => 28.03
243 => 27.08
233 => 25.93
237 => 27.75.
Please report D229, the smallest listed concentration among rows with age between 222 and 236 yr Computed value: 22.78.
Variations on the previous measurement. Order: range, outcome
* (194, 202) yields 23.24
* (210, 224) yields 21.33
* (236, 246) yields 27.08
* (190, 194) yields 22.81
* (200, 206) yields 21.81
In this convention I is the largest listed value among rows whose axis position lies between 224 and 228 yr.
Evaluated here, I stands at 23.98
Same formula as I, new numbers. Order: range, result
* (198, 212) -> 23.37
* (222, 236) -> 25.93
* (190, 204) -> 25.19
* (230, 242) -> 28.97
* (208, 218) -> 23.55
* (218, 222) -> 23.02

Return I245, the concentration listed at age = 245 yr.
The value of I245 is 28.4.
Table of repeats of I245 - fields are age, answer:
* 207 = 21.65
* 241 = 28.97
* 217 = 23.55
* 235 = 25.1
